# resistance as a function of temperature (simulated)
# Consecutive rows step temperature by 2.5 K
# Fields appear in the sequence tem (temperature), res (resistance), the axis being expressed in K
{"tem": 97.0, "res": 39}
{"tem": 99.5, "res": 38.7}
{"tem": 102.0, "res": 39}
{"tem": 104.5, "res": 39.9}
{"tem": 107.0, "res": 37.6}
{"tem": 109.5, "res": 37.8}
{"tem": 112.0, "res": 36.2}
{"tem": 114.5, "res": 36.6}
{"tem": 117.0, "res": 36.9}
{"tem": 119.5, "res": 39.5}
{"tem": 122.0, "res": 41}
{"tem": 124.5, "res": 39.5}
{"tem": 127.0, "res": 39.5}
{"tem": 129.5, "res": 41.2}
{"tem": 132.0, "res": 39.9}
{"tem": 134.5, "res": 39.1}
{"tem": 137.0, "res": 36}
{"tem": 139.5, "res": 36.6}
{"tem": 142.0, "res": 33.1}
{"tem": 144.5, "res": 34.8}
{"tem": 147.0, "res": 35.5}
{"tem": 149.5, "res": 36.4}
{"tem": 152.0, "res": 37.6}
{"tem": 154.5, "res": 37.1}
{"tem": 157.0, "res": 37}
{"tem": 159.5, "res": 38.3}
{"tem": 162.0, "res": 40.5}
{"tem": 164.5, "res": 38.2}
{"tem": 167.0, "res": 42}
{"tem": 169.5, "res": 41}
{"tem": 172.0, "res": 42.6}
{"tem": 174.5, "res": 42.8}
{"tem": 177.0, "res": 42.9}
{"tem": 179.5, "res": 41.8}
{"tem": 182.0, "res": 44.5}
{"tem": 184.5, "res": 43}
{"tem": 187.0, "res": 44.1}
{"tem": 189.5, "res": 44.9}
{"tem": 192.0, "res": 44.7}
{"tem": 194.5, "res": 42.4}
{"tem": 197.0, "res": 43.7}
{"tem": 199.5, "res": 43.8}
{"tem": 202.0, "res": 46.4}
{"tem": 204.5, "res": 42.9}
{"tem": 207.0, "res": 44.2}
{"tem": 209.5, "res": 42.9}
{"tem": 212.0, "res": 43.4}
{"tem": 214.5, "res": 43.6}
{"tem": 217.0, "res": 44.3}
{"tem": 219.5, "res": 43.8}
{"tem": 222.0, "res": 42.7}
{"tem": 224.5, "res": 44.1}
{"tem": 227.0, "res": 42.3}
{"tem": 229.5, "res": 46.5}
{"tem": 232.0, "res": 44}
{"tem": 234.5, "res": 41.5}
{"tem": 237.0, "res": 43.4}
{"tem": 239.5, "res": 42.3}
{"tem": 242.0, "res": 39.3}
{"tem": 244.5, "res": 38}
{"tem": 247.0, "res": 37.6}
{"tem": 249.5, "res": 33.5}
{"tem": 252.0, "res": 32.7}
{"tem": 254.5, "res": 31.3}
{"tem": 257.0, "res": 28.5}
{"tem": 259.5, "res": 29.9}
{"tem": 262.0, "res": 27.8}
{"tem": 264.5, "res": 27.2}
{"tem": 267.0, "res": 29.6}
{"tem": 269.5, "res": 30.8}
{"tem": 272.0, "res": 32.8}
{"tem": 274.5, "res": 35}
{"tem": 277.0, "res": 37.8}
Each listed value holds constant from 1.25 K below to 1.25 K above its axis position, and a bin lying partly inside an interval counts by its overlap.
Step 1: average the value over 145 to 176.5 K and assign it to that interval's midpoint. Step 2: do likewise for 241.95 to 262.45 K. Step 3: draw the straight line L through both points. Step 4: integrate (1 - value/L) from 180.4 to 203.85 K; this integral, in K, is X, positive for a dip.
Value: -4.5 K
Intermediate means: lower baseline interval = 39.1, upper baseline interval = 33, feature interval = 44.1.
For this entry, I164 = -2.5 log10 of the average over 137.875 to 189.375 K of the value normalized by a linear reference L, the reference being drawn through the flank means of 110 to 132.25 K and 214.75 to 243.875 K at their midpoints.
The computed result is 0.025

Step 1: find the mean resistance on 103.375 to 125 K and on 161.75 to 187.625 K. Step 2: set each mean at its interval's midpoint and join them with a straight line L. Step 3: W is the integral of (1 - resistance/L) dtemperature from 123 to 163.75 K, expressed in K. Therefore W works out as 2.50 K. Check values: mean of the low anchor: 38.3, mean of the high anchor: 42.1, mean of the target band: 37.7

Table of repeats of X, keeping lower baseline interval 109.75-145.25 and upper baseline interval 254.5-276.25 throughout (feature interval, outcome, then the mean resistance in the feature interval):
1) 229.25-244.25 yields -4.8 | 42.3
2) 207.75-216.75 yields -2.7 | 43.5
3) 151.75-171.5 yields -1.7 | 39.2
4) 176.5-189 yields -3.0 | 43.4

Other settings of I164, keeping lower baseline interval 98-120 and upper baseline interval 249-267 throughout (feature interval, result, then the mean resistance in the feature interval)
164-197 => -0.25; 42.8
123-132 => -0.09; 40.1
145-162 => -0.05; 37.1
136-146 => 0.03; 35.1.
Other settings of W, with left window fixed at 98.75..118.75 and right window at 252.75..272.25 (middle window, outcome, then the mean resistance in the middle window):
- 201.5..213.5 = -4.1 K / 43.8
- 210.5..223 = -4.5 K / 43.6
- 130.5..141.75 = -0.4 K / 37.5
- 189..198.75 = -3.1 K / 43.8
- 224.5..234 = -3.8 K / 44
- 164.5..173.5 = -1.8 K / 41.4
